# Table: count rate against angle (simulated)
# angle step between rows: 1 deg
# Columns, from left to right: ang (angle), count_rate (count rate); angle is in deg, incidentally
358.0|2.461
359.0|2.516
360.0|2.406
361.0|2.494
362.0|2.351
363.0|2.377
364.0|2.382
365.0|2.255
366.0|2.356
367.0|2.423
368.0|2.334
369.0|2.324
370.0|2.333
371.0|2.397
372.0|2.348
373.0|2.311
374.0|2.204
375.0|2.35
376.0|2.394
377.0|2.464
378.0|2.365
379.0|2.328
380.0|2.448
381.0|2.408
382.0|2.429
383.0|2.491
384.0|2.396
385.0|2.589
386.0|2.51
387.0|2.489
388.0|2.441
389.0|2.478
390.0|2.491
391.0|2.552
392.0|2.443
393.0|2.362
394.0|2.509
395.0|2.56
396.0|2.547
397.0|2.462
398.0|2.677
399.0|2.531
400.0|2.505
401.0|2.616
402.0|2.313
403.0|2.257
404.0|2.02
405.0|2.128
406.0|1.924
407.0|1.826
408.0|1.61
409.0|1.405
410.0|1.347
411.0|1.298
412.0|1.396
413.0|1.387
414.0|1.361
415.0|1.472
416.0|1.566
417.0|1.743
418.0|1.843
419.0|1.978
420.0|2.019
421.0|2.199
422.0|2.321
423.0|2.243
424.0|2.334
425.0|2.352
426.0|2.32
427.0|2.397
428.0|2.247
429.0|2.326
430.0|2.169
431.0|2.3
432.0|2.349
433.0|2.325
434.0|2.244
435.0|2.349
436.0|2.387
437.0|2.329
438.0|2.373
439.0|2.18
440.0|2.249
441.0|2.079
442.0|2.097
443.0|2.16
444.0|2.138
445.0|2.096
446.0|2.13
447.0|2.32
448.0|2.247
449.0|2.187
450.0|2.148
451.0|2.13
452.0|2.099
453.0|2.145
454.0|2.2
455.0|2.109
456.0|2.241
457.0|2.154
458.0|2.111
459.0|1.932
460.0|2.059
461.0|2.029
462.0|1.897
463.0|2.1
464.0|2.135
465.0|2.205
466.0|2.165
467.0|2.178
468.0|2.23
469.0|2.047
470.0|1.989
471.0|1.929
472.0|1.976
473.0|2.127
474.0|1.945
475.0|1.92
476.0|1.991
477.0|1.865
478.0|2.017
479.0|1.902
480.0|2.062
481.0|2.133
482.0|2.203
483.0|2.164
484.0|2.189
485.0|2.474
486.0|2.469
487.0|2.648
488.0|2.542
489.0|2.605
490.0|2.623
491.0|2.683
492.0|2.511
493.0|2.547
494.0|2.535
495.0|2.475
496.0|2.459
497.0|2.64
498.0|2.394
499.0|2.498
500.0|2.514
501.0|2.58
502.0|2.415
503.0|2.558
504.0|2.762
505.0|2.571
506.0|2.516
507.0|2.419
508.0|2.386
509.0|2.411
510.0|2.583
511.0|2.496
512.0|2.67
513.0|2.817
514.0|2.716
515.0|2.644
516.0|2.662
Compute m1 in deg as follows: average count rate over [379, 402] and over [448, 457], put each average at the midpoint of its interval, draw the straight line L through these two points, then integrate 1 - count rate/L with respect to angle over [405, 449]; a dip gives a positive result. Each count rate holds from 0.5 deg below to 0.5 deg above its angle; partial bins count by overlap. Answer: 4.8 deg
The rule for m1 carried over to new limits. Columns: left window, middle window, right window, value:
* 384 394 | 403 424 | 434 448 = 5.1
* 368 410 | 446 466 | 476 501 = 2.0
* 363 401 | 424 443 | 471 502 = 0.8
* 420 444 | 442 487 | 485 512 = 5.2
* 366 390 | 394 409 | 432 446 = 0.5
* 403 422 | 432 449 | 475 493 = -2.5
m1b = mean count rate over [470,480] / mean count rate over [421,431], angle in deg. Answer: 0.9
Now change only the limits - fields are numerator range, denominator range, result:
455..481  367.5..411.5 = 0.89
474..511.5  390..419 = 1.18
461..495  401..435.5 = 1.11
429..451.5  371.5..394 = 0.92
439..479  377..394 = 0.85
